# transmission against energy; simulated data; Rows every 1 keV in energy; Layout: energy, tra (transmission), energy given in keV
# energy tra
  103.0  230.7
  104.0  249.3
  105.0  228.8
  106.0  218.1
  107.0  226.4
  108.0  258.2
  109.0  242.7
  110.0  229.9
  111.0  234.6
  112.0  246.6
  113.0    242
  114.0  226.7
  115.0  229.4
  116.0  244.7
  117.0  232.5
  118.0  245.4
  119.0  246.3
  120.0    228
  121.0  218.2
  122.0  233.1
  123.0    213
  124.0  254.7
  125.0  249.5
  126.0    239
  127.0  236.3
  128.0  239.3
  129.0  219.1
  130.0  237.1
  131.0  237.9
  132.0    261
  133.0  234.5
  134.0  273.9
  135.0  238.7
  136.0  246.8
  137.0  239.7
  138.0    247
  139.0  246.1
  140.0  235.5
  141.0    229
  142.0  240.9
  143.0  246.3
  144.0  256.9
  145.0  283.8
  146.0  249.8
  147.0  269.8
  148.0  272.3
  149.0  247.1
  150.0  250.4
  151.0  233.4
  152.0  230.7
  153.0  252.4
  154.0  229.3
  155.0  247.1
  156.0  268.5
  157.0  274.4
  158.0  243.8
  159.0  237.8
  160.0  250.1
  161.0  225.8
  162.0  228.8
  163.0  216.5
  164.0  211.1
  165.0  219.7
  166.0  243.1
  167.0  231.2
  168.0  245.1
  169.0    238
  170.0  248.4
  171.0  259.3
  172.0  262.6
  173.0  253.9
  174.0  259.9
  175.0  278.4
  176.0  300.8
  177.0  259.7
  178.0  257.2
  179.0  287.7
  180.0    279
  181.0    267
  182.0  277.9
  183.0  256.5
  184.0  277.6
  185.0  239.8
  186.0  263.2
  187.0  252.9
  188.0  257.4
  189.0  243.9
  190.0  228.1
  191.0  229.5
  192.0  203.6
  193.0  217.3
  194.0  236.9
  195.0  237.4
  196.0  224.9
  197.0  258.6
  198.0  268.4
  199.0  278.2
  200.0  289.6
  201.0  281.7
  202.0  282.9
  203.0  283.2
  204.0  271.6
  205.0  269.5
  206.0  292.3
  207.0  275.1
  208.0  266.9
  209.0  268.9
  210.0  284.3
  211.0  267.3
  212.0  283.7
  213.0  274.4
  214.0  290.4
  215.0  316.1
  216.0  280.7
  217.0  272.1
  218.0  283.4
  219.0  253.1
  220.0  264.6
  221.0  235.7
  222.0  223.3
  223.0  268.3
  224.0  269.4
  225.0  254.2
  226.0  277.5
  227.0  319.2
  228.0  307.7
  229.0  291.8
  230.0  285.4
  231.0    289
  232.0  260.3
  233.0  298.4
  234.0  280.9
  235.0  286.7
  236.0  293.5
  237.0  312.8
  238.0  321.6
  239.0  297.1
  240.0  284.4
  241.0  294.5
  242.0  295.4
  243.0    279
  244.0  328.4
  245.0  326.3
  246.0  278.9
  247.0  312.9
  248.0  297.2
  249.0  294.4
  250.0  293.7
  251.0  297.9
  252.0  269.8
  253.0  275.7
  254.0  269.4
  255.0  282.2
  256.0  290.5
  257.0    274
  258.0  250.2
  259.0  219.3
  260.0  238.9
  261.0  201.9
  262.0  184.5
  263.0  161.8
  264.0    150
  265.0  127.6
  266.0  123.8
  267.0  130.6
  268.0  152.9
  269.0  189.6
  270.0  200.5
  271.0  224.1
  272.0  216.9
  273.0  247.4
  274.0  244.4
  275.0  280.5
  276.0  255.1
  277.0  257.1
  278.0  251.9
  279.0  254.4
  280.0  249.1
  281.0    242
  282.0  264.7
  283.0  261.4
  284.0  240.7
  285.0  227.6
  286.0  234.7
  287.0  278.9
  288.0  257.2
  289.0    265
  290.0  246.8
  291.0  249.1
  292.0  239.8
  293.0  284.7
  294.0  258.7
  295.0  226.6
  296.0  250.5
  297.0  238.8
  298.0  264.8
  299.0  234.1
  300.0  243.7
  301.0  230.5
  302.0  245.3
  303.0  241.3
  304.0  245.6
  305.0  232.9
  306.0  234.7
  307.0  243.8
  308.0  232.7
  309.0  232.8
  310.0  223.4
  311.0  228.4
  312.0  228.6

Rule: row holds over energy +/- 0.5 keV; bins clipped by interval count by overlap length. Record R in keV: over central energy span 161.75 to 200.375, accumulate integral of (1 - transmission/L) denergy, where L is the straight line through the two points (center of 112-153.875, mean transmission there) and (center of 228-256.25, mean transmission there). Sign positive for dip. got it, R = 2.0 keV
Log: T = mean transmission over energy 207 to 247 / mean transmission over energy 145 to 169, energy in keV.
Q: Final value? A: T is 1.17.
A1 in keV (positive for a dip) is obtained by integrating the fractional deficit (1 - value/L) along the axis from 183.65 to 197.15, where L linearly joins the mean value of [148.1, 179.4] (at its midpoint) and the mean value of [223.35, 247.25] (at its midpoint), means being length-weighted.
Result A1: 1.27 keV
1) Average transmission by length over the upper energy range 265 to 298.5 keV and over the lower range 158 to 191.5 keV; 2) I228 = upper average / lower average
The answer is 0.9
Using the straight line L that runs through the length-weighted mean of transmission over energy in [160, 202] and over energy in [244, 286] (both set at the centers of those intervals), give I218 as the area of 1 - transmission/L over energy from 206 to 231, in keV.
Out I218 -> -3.0 keV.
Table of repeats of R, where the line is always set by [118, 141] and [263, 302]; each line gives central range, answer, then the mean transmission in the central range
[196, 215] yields -3.4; 277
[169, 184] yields -1.9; 267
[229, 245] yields -4.2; 295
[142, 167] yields -0.7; 245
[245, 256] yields -2.7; 289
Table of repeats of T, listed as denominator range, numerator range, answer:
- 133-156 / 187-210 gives 1.04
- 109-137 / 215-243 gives 1.18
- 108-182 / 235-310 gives 1.01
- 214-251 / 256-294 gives 0.79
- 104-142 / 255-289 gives 0.95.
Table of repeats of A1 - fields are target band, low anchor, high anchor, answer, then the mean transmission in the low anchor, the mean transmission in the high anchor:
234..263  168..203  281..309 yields -3.1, 258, 247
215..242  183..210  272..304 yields -2.8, 258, 250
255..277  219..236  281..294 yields 4.3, 276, 254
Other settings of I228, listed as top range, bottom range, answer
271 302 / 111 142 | 1.04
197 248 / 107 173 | 1.17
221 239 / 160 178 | 1.15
